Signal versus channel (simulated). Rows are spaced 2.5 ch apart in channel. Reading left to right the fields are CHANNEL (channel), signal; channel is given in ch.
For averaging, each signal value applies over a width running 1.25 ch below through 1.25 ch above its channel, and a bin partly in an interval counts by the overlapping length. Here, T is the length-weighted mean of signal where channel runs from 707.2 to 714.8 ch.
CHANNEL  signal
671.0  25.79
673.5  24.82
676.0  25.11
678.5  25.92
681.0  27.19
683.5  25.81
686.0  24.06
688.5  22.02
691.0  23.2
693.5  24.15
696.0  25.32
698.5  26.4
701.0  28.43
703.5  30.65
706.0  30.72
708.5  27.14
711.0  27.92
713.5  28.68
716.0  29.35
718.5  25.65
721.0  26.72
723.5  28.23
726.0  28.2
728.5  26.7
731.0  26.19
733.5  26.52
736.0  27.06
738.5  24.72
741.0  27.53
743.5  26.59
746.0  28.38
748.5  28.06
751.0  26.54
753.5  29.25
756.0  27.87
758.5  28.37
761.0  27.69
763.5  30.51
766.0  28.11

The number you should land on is 27.9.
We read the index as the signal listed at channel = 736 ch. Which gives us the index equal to 27.06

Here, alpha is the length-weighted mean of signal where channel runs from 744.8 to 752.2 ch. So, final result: 27.7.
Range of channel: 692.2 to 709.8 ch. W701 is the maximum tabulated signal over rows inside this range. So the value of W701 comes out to 30.72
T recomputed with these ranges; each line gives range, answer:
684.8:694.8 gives 23.4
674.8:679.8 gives 25.5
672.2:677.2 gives 25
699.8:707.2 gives 29.9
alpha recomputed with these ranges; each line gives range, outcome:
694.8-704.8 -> 27.7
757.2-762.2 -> 28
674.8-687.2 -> 25.6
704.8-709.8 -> 28.9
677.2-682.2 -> 26.5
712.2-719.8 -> 27.9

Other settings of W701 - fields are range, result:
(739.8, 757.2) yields 29.25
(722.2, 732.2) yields 28.23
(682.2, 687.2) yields 25.81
